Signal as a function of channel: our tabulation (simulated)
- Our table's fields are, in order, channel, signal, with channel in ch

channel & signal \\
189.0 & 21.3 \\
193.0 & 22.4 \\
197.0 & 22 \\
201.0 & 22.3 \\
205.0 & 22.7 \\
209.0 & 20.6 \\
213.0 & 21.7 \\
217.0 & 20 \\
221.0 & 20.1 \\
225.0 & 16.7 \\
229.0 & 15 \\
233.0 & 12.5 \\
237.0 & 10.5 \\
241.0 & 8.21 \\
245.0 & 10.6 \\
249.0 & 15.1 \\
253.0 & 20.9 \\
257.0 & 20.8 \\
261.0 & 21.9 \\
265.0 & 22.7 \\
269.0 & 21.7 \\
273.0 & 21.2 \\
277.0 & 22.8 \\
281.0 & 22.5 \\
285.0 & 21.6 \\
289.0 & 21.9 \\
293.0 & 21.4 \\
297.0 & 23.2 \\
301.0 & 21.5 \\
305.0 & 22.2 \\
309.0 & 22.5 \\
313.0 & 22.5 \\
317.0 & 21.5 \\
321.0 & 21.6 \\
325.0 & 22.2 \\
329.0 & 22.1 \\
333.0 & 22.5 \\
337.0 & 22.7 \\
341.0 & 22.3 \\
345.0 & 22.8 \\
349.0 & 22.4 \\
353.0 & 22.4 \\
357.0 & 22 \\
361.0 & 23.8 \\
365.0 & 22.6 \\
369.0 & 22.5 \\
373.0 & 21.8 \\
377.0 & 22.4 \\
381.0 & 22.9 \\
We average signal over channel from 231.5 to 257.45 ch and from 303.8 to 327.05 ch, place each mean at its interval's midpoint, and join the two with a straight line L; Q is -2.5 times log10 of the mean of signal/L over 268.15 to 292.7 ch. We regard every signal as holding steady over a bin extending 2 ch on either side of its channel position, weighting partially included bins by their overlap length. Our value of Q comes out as -0.22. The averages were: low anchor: 13.7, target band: 21.9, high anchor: 22.1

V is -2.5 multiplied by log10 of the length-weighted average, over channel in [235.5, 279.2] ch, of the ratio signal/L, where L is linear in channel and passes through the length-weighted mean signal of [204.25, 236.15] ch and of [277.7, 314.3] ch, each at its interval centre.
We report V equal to 0.13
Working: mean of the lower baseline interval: 18.2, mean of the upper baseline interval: 22.2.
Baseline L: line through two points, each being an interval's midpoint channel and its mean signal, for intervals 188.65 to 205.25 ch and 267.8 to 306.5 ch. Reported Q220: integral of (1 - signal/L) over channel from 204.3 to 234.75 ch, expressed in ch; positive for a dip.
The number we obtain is 4.9 ch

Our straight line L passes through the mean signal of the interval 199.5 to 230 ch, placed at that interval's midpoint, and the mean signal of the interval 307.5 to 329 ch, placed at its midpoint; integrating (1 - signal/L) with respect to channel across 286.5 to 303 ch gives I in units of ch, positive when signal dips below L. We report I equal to -0.3 ch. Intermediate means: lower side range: 20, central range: 22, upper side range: 22.1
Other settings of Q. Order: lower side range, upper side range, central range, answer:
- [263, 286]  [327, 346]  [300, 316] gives 0.01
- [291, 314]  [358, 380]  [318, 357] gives 0.01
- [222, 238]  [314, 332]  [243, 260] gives -0.07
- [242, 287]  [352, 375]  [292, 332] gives -0.05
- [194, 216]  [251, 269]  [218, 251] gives 0.49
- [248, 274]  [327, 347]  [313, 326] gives 0.01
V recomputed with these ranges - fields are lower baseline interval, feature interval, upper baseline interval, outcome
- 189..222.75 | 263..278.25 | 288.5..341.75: -0.01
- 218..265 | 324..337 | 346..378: -0.08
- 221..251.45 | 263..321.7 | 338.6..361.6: -0.24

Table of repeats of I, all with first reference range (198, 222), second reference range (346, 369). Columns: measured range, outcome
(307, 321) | 0.1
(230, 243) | 6.5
